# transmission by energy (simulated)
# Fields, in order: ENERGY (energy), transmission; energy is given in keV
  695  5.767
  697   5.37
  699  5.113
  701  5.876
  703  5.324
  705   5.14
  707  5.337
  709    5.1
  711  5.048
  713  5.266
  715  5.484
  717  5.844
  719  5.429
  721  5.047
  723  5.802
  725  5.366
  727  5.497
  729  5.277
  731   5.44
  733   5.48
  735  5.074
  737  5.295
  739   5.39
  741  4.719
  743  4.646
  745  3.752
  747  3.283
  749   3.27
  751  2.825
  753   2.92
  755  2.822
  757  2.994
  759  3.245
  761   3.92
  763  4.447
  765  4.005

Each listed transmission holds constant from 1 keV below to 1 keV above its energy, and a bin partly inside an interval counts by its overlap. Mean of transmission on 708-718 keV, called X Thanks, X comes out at 5.35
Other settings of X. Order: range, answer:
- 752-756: 2.87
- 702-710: 5.23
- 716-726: 5.5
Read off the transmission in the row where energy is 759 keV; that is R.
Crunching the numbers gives 3.245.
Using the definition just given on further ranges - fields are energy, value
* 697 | 5.37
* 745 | 3.752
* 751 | 2.825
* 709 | 5.1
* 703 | 5.324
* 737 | 5.295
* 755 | 2.822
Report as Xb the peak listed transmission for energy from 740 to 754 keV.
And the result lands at 4.719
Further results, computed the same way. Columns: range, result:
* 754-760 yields 3.245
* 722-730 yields 5.802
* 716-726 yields 5.844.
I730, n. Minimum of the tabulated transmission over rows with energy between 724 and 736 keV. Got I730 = 5.074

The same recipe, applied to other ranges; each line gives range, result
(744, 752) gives 2.825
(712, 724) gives 5.047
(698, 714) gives 5.048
